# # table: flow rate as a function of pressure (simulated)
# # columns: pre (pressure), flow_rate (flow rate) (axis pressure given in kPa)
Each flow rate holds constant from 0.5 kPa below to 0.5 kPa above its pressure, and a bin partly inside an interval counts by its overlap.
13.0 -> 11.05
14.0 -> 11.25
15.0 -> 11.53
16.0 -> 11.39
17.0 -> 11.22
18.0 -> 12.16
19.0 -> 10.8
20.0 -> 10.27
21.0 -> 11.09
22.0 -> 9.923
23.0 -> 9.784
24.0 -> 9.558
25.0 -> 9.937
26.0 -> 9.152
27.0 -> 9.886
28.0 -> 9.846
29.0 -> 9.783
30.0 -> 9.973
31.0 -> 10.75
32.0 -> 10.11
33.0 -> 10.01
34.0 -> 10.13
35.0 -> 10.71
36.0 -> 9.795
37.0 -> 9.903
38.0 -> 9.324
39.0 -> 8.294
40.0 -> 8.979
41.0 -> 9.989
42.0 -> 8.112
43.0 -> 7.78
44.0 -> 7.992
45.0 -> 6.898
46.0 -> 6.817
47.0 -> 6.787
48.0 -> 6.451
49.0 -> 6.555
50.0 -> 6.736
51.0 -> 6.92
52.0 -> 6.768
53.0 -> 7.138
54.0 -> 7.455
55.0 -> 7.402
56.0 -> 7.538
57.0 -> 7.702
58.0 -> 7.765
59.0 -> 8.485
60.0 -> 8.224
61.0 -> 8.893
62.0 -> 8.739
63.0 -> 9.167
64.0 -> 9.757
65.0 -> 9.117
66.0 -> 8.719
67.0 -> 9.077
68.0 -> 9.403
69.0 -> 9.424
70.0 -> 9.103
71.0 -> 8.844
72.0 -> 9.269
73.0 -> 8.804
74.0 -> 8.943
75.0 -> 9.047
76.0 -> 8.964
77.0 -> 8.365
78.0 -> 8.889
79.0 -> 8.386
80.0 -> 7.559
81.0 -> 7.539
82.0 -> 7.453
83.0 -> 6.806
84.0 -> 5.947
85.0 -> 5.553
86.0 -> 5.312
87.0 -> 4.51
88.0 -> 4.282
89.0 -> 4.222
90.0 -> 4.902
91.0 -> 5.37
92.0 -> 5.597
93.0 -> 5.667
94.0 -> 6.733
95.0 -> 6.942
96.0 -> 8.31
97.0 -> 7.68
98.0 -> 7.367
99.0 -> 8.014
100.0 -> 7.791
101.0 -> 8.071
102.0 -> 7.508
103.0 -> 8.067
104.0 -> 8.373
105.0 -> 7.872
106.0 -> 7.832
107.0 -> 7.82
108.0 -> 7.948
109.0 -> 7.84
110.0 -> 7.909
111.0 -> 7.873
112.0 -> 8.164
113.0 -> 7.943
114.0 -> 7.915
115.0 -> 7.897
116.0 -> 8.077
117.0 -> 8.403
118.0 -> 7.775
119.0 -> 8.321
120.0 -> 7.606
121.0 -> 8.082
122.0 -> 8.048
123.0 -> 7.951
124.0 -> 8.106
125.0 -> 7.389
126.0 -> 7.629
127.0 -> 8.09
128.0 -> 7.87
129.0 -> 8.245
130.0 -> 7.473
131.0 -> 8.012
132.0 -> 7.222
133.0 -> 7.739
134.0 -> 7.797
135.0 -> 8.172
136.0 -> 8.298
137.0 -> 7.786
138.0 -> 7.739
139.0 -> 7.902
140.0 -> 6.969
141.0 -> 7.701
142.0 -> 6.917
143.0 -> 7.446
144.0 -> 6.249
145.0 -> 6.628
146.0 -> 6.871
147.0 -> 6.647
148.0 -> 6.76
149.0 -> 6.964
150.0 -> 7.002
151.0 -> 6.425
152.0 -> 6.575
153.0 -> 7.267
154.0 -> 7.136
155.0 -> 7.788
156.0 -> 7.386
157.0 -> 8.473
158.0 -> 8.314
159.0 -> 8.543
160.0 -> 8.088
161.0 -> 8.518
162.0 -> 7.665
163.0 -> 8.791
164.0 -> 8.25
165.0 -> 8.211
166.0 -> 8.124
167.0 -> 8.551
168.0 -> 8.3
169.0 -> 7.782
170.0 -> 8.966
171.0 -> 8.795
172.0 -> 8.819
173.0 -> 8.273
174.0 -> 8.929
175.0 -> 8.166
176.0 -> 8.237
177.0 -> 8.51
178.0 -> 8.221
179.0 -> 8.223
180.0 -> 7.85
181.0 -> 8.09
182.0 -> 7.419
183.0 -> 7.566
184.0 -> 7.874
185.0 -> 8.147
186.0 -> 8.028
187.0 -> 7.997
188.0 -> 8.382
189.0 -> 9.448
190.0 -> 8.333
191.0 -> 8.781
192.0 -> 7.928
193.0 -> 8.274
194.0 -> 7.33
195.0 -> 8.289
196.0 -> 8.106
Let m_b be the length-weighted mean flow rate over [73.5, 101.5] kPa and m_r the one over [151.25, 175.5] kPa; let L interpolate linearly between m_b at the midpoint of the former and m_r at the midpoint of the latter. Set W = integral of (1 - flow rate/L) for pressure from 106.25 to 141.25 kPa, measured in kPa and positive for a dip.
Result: -1.7 kPa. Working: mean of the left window 6.94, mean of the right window 8.14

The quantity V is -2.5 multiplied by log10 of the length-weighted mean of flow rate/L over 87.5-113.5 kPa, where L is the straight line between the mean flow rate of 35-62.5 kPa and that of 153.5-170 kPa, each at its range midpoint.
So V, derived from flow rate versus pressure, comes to 0.13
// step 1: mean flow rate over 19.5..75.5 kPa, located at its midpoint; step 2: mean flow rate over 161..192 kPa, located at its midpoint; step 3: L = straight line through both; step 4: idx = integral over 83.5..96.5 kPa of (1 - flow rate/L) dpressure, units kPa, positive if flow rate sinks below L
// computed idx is 4.5 kPa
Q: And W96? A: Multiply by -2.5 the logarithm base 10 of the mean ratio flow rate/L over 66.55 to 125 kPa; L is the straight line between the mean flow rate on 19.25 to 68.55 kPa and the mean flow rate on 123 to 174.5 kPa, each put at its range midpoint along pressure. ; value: 0.091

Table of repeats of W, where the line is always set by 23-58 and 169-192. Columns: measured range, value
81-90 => 3.1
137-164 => 3.0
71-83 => 0.1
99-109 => 0.6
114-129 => 0.8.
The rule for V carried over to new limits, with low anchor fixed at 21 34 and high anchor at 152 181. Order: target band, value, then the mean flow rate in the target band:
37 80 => 0.16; 8.27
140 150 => 0.22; 6.92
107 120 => 0.11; 7.98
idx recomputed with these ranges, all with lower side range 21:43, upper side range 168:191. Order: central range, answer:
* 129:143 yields 1.64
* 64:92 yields 5.20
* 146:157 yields 1.92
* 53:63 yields 1.50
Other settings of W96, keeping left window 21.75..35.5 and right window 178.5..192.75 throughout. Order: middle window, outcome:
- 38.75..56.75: 0.289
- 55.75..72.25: 0.091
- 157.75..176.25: -0.003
